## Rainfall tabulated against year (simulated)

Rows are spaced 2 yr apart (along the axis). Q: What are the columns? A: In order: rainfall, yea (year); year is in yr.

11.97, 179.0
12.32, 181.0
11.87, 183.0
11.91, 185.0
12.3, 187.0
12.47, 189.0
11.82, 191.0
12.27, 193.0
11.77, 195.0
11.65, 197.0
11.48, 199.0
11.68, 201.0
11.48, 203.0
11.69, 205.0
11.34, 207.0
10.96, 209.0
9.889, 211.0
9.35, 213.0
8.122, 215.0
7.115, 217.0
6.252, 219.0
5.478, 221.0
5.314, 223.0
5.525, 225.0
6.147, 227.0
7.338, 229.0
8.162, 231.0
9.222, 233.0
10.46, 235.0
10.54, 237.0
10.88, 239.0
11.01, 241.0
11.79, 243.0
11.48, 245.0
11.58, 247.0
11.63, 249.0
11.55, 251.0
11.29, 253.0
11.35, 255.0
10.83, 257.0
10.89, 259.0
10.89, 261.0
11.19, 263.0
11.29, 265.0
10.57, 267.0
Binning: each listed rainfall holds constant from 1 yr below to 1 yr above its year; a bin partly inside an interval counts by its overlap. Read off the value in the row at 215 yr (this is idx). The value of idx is 8.122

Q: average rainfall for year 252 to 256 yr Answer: 11.3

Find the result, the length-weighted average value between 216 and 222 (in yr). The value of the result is 6.28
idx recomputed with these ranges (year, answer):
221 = 5.478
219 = 6.252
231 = 8.162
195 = 11.77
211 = 9.889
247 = 11.58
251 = 11.55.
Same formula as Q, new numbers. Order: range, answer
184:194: 12.2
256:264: 10.9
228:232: 7.75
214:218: 7.62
